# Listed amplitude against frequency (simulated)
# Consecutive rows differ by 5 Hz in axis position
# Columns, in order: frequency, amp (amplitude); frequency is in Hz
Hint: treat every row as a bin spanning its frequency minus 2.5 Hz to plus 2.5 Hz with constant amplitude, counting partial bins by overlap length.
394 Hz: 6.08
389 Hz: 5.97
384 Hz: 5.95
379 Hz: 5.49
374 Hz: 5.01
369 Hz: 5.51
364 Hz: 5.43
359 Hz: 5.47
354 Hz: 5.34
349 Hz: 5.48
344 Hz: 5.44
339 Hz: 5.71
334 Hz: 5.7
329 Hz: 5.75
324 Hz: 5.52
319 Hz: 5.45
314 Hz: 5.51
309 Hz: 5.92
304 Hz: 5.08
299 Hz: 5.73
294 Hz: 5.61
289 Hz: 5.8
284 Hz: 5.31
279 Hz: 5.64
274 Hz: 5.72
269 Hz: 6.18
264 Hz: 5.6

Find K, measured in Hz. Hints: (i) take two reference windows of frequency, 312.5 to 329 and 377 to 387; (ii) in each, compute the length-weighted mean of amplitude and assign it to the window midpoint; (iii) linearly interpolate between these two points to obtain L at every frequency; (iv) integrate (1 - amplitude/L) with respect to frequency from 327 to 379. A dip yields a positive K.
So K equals 1.5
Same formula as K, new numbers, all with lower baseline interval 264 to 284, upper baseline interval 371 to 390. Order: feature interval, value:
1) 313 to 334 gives 0.3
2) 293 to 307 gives 0.6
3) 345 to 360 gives 0.5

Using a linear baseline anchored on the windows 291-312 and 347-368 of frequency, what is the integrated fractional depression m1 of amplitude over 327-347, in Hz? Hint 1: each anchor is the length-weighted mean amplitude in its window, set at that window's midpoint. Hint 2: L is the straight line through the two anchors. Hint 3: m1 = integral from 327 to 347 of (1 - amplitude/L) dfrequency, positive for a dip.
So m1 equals -0.6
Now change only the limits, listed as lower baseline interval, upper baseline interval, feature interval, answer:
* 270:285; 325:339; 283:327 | 0.9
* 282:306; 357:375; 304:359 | -1.1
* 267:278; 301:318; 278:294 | 0.5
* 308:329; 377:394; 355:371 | 0.9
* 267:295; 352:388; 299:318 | 0.4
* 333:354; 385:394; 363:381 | 1.5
